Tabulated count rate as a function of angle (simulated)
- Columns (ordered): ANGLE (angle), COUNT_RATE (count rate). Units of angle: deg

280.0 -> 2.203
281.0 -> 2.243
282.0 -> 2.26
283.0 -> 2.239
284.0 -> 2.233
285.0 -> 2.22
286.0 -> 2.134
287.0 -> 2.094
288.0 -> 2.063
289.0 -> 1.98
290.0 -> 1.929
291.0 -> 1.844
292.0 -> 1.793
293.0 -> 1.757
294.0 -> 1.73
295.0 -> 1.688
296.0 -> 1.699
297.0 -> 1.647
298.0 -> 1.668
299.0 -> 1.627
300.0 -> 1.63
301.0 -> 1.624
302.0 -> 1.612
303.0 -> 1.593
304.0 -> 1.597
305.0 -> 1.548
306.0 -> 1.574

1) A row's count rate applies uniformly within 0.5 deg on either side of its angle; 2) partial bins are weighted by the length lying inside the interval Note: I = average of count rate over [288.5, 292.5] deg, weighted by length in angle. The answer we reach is 1.89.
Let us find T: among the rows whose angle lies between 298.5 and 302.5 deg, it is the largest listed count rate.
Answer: 1.63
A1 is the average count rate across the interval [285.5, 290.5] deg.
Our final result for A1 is 2.04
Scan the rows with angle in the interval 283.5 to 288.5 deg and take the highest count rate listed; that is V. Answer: 2.233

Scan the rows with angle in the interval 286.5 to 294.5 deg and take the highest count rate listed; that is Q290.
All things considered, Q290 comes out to 2.094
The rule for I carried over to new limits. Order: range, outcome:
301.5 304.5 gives 1.6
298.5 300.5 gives 1.63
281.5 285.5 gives 2.24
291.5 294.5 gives 1.76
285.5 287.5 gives 2.11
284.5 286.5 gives 2.18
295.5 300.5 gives 1.65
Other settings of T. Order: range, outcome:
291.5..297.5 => 1.793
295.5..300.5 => 1.699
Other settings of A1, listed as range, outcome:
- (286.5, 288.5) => 2.08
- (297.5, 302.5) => 1.63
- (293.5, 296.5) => 1.71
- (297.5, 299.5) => 1.65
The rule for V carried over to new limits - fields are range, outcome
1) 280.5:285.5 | 2.26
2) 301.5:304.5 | 1.612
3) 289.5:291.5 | 1.929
